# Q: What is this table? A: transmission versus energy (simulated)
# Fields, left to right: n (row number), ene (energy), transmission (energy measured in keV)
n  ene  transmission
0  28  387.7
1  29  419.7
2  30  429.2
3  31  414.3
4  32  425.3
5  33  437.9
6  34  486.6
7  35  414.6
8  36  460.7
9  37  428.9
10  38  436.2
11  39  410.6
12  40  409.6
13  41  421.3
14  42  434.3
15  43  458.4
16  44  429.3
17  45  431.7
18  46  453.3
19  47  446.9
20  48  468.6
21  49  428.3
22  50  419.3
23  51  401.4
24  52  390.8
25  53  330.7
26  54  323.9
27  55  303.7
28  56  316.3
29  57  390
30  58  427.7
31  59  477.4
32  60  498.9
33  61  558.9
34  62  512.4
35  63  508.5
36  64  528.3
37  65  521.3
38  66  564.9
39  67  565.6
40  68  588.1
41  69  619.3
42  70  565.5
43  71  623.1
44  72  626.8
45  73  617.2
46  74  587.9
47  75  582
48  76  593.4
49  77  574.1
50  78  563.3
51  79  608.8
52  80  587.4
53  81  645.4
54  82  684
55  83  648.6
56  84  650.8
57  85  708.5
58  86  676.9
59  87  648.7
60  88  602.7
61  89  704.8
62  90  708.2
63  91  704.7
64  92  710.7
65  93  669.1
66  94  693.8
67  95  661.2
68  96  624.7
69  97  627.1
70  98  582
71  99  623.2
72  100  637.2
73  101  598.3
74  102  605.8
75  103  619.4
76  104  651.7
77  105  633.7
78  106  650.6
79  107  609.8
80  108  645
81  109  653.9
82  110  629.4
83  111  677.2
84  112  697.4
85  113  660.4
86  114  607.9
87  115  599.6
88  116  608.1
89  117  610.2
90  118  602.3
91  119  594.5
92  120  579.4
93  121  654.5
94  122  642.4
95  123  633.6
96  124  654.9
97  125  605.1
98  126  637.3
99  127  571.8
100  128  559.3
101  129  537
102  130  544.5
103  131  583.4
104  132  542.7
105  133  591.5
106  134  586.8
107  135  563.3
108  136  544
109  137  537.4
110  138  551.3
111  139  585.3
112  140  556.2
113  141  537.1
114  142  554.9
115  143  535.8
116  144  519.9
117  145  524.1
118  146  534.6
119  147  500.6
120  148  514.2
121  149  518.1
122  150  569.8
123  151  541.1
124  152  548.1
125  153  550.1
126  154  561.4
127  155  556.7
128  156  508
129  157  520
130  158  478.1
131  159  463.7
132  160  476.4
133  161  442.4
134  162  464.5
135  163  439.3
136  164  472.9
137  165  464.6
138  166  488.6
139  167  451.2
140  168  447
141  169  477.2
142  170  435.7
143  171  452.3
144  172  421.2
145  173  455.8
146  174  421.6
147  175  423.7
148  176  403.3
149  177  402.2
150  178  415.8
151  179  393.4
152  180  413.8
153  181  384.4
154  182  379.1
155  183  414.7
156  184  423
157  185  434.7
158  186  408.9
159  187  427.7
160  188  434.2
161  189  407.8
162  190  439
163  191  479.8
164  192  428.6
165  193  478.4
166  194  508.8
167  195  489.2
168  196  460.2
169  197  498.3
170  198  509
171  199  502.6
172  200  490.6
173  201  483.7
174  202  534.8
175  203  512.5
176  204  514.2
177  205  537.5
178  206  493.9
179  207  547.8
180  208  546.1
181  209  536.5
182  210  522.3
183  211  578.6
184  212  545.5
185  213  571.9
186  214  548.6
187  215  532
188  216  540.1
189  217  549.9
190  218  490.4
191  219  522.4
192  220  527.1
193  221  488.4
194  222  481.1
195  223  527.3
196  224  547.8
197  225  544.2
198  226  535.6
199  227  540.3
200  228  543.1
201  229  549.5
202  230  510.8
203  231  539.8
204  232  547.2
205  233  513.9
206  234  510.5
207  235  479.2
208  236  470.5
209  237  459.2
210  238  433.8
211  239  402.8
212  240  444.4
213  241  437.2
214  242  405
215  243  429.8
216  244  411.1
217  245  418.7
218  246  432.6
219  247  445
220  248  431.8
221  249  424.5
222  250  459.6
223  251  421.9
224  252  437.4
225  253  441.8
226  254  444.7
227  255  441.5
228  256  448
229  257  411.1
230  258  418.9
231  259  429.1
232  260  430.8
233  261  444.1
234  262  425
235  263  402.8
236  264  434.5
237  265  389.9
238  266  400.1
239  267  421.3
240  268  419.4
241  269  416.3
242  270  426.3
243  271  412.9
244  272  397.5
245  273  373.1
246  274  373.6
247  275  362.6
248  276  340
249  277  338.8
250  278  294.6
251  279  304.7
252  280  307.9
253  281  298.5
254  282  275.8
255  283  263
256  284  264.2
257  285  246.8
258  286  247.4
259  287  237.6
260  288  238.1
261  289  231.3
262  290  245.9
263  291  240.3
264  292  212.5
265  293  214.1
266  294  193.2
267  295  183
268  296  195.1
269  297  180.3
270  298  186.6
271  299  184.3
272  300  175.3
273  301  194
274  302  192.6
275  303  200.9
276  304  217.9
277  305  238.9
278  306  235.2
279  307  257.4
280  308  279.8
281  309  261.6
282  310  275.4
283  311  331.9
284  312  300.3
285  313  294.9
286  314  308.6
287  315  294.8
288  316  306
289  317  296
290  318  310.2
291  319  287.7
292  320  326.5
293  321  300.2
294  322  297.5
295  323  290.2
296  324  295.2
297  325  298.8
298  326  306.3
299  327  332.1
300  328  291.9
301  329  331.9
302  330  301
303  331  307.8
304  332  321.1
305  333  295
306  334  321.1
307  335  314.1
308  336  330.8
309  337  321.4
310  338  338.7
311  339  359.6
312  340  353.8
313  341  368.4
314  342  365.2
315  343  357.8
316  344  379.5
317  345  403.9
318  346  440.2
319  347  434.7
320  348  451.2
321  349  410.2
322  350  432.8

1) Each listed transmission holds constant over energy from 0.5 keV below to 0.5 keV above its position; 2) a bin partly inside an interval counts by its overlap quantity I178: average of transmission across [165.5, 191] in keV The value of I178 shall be 427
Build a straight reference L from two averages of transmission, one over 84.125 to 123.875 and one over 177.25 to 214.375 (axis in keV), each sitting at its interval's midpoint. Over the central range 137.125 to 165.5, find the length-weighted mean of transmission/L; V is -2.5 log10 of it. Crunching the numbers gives 0.08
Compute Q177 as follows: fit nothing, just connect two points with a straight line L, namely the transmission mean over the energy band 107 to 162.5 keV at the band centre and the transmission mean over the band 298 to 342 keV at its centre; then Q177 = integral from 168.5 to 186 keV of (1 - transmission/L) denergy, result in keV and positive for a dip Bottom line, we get 2.9 keV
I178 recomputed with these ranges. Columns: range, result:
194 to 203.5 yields 498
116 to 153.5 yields 569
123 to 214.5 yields 501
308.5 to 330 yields 302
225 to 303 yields 373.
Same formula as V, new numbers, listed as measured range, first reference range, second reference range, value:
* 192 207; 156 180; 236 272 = -0.14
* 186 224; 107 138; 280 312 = -0.18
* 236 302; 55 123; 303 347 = 0.11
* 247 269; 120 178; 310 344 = -0.08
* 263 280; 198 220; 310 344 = 0.10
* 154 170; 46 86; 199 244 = 0.08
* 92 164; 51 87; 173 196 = -0.19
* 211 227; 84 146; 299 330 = -0.21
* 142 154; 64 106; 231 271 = 0.04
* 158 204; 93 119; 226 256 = 0.19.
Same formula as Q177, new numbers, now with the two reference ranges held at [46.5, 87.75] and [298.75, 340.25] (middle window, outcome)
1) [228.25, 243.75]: -4.5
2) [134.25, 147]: -2.3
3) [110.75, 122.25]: -3.4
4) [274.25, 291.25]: 2.3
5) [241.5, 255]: -2.8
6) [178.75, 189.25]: 0.2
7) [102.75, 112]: -2.9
